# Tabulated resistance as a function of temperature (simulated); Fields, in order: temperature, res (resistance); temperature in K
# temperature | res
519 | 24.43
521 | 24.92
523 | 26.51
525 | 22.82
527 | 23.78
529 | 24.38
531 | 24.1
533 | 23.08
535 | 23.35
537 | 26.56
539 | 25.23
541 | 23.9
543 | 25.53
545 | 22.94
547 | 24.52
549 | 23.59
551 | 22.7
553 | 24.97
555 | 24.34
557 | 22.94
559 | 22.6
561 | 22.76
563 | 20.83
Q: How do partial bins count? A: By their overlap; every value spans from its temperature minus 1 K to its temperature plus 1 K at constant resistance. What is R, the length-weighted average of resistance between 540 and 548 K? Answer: 24.2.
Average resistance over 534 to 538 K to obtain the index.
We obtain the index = 25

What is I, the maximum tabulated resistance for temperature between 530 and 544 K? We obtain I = 26.56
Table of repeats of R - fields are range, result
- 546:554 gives 23.9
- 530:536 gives 23.5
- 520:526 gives 24.8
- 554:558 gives 23.6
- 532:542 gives 24.4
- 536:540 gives 25.9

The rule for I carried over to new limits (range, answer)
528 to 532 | 24.38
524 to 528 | 23.78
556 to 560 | 22.94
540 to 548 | 25.53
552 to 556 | 24.97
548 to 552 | 23.59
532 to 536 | 23.35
